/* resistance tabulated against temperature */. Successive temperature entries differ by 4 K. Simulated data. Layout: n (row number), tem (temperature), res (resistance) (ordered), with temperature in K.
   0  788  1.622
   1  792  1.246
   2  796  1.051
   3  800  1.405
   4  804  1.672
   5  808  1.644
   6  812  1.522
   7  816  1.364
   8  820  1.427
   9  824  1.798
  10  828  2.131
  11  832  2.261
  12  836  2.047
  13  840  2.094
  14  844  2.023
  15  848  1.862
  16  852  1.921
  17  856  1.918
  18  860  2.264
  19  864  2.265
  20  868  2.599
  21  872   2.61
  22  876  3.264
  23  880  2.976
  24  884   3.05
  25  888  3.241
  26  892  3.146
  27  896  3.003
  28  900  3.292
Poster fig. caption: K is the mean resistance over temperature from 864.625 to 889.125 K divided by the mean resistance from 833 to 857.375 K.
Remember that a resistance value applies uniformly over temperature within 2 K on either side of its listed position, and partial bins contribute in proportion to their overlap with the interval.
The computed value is 1.46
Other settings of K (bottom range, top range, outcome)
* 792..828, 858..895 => 1.88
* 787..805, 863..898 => 2.13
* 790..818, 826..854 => 1.45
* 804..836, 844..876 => 1.29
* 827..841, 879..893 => 1.46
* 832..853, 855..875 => 1.19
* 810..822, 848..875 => 1.58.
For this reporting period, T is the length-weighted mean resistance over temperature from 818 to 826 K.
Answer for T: 1.61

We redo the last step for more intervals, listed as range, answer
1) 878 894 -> 3.1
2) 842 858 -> 1.93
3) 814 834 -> 1.8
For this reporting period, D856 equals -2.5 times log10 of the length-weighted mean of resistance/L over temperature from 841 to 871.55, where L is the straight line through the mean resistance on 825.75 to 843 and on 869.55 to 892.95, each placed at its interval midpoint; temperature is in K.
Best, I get 0.189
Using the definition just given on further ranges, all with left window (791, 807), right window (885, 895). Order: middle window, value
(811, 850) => 0.072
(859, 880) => 0.046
